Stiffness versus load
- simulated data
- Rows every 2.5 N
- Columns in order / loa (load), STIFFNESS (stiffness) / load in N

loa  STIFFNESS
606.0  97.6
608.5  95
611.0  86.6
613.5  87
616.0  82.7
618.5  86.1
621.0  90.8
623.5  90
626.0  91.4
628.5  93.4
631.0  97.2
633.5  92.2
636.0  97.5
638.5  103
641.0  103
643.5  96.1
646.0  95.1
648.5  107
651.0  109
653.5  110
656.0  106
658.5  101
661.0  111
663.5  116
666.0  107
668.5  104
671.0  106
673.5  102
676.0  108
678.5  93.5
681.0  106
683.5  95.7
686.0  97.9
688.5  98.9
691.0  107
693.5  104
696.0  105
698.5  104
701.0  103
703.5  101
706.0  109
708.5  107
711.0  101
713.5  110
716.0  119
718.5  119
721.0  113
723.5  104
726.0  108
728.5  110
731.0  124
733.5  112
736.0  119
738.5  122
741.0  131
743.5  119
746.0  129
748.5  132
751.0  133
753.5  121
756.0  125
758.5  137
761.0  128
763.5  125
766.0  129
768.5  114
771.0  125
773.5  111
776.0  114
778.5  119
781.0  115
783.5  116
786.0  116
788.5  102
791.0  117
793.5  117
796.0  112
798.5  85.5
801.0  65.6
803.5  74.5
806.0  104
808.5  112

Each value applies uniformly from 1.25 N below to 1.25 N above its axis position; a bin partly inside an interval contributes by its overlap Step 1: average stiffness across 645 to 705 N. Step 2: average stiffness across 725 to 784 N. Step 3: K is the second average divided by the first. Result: 1.2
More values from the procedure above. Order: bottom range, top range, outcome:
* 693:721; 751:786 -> 1.13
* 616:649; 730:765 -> 1.32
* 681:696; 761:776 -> 1.19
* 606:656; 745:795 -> 1.27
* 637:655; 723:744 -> 1.13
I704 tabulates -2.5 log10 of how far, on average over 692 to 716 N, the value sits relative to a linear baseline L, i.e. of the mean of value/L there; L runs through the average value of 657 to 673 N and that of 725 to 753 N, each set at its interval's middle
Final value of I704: 0.091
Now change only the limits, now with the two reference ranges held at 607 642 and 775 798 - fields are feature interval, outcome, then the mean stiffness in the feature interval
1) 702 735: -0.06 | 111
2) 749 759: -0.18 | 129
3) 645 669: -0.11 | 107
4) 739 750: -0.18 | 127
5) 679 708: -0.01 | 103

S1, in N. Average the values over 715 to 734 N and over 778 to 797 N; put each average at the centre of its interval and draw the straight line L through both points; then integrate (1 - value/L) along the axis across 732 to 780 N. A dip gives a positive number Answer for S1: -4.0 N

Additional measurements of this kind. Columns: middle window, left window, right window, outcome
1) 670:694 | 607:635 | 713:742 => 0.7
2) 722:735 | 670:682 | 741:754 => 1.0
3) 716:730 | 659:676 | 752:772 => 0.7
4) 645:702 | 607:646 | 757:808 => -3.4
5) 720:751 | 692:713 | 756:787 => -1.9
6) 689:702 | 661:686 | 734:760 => 0.8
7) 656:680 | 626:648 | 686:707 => -1.2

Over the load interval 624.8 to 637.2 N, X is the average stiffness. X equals 94.3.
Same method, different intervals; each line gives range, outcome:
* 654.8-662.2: 106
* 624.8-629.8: 92.5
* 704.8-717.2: 109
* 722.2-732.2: 111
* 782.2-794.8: 114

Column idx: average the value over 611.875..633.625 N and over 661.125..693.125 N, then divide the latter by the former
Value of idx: 1.15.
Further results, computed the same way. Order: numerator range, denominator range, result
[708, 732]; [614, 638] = 1.22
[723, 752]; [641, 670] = 1.14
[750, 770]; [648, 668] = 1.17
